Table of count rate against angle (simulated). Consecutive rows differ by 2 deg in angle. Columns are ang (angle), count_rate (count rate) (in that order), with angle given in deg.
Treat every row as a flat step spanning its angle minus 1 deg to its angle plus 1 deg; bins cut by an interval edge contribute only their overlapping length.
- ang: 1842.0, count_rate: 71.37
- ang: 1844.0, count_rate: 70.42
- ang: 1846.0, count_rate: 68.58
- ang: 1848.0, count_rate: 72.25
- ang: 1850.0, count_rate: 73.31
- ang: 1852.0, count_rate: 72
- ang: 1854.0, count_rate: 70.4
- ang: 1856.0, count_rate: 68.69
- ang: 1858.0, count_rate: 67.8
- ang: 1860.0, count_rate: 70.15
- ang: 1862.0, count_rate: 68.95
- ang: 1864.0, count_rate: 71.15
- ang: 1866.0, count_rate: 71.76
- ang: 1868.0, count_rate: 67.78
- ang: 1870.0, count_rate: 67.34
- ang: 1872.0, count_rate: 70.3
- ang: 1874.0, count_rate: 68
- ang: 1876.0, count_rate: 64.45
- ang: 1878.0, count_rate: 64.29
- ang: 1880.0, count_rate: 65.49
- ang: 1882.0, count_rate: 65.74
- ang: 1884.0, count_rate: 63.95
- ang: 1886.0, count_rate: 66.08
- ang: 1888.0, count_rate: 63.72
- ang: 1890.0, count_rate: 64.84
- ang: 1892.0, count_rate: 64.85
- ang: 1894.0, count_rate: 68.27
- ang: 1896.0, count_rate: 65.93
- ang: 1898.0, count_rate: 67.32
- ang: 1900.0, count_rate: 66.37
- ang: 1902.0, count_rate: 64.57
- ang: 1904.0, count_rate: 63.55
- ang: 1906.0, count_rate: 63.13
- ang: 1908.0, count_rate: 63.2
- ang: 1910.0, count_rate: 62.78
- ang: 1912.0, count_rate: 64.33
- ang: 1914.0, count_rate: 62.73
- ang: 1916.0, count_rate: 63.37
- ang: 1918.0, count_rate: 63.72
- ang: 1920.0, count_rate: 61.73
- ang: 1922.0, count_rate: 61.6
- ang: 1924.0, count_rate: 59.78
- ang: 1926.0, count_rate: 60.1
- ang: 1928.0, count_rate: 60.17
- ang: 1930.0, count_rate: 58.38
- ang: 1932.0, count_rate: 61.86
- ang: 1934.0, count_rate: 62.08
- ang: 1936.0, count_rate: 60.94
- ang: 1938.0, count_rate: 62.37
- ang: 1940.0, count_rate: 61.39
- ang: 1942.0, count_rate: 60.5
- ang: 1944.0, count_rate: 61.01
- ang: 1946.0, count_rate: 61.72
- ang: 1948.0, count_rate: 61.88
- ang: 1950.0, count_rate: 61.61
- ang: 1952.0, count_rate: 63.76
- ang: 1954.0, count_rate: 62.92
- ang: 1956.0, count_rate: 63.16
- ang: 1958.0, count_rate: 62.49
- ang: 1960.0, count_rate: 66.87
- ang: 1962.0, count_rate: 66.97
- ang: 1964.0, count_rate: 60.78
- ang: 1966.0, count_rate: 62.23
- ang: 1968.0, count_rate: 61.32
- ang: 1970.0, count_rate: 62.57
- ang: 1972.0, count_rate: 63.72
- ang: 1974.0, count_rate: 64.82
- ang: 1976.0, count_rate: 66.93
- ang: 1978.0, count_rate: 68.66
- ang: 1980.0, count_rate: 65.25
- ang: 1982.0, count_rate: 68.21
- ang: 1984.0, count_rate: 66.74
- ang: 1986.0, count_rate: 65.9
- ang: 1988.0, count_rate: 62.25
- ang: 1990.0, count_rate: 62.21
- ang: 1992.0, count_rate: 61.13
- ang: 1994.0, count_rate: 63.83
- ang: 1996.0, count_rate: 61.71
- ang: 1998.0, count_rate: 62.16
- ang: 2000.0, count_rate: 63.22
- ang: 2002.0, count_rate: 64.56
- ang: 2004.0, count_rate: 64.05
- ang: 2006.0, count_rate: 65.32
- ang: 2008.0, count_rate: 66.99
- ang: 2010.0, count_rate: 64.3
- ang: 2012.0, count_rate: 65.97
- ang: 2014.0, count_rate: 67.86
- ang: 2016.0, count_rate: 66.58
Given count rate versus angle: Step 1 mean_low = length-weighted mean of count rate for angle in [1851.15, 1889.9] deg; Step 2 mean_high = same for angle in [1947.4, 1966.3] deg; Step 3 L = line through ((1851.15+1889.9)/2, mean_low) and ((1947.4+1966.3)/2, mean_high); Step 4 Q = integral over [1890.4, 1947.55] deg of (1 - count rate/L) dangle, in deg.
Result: 2.2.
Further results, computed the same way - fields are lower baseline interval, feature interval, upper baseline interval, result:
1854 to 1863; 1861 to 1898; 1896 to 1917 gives 0.1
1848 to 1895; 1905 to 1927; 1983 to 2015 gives 1.4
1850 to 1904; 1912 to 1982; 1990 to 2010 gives 2.7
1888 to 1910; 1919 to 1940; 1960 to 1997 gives 1.2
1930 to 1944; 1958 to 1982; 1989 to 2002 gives -1.0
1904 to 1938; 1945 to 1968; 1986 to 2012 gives -0.1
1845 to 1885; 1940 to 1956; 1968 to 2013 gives 1.0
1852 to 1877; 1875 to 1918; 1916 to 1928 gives 0.1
